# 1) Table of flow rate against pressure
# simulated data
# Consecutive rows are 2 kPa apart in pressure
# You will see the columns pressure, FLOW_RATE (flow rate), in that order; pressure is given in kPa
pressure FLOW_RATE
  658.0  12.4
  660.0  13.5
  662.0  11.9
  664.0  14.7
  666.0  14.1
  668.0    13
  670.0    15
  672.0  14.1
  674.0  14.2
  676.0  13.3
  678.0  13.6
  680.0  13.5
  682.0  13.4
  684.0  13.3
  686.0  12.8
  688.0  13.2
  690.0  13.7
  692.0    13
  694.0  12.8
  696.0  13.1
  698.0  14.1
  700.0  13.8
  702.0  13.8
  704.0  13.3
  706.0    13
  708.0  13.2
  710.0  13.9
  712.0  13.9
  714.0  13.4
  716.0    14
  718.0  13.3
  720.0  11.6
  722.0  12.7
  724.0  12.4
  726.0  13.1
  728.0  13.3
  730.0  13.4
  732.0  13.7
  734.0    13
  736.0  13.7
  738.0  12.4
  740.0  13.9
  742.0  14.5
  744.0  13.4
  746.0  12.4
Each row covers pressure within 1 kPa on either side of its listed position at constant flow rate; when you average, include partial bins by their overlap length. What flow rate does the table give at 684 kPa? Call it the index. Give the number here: 13.3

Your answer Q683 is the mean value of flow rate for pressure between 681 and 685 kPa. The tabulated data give 13.4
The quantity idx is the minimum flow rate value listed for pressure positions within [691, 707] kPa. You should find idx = 12.8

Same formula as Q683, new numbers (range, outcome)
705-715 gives 13.5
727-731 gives 13.4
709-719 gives 13.7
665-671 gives 14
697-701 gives 13.9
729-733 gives 13.6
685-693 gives 13.2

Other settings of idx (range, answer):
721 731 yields 12.4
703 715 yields 13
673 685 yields 13.3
